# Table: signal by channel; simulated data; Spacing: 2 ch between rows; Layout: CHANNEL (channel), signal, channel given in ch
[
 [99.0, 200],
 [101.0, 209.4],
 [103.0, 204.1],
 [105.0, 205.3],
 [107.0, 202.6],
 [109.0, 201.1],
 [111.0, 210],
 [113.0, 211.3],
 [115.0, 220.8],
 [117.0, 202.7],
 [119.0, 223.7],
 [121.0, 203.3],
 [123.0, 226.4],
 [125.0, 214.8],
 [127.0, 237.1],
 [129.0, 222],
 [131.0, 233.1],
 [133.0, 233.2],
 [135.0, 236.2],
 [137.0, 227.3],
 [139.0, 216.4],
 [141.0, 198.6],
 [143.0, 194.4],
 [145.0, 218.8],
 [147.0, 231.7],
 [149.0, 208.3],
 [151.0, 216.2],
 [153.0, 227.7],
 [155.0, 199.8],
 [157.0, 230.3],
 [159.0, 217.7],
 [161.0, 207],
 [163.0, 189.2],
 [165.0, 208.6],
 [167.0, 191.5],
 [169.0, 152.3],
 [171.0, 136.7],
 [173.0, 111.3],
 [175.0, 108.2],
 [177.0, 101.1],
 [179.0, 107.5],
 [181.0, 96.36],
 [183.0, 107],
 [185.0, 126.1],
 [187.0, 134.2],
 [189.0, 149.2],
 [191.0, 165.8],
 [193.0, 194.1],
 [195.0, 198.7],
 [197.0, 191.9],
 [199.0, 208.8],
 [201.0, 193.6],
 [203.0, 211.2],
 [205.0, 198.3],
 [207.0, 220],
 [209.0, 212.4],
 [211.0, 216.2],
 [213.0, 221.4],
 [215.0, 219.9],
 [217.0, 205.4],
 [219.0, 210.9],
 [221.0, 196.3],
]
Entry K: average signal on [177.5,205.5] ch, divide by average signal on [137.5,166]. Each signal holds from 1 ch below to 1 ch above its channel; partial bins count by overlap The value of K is 0.8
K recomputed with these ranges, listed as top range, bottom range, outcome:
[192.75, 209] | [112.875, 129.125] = 0.93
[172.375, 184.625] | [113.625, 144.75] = 0.48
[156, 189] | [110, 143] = 0.69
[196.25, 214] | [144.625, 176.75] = 1.11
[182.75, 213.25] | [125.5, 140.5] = 0.81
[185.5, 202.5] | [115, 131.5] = 0.81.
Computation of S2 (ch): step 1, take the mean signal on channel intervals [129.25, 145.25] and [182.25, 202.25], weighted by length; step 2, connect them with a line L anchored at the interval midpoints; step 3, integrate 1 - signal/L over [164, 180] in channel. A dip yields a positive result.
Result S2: 4.1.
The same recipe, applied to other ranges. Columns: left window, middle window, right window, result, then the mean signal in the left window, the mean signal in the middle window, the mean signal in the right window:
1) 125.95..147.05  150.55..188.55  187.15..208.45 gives 8.5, 222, 161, 191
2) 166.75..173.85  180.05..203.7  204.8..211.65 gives 2.7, 144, 164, 213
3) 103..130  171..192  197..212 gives 8.8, 214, 121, 208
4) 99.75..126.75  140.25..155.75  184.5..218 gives -0.6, 211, 212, 193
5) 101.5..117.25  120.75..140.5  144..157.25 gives -1.1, 208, 225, 218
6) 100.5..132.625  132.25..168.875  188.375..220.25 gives -0.5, 215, 212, 202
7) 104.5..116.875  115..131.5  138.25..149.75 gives -0.8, 208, 220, 211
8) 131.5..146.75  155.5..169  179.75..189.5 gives -2.7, 219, 203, 121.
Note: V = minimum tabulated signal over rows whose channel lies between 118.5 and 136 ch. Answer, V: 203.3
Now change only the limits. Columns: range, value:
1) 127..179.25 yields 101.1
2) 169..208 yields 96.36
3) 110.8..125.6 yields 202.7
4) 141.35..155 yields 194.4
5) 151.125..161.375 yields 199.8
